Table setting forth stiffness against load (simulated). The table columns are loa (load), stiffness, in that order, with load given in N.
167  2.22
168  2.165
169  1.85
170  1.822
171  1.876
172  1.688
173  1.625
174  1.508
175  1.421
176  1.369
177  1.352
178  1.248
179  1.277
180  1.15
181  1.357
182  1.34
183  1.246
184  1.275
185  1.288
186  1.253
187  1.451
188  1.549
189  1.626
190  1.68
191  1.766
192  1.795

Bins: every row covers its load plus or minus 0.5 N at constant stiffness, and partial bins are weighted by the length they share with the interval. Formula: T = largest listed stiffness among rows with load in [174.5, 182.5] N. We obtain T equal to 1.421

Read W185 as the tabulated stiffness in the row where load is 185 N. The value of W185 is 1.288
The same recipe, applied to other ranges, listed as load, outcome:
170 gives 1.822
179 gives 1.277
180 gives 1.15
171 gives 1.876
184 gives 1.275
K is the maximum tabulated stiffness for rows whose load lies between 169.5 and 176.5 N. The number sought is 1.876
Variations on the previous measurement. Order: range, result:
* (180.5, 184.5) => 1.357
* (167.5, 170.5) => 2.165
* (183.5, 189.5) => 1.626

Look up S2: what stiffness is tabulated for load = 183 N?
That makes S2 1.246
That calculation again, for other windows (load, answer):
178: 1.248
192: 1.795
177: 1.352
